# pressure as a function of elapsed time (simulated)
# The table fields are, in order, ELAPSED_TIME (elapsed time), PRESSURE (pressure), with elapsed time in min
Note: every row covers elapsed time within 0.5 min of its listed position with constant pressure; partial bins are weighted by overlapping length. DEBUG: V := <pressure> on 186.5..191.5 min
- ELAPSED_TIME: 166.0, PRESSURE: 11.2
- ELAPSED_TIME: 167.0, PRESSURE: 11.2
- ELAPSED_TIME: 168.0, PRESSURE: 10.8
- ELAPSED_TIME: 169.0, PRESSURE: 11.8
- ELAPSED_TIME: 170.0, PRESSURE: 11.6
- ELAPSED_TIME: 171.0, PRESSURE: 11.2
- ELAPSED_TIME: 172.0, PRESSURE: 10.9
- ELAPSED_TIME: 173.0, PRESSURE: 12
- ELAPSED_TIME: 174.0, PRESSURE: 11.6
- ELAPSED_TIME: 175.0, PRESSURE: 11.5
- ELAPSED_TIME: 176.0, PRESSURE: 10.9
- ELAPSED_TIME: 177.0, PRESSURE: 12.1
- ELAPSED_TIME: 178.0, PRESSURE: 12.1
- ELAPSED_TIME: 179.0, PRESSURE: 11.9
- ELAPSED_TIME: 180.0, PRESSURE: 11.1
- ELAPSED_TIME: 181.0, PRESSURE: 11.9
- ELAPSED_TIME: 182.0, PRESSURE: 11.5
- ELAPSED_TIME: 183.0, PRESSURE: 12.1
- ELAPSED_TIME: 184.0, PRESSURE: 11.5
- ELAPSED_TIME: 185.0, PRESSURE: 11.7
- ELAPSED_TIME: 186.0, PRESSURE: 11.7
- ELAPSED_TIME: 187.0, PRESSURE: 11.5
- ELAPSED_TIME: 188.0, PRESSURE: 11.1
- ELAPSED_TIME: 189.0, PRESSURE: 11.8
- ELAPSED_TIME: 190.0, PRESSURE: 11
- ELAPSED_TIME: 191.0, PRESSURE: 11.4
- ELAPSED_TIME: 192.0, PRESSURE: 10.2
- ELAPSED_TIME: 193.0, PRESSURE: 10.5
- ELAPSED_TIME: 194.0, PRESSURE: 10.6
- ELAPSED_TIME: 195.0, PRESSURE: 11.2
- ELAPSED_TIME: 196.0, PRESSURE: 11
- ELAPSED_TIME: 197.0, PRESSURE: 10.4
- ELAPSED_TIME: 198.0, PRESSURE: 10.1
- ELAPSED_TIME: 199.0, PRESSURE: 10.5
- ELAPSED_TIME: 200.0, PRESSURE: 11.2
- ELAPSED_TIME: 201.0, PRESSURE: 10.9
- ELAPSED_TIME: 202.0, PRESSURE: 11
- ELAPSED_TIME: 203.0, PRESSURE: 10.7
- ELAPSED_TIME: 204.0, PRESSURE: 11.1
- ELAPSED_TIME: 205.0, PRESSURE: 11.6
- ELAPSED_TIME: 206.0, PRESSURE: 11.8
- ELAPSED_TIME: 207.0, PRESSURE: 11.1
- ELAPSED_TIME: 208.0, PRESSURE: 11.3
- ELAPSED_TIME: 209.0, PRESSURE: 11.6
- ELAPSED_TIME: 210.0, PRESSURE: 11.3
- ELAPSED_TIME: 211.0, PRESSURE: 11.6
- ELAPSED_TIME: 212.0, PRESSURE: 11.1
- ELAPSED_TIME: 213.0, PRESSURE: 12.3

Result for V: 11.4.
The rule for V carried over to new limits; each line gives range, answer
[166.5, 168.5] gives 11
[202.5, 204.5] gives 10.9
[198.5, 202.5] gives 10.9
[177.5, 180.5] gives 11.7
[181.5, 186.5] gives 11.7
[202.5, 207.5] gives 11.3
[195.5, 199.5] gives 10.5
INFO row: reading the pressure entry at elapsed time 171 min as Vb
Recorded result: 11.2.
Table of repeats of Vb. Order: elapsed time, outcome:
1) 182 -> 11.5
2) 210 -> 11.3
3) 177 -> 12.1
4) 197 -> 10.4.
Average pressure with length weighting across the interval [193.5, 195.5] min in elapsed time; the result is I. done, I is 10.9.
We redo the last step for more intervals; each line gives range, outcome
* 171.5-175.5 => 11.5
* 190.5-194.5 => 10.7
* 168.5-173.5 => 11.5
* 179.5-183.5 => 11.7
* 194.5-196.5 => 11.1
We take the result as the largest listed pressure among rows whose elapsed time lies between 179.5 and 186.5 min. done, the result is 12.1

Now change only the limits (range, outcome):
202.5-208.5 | 11.8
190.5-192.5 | 11.4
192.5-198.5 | 11.2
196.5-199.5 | 10.5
